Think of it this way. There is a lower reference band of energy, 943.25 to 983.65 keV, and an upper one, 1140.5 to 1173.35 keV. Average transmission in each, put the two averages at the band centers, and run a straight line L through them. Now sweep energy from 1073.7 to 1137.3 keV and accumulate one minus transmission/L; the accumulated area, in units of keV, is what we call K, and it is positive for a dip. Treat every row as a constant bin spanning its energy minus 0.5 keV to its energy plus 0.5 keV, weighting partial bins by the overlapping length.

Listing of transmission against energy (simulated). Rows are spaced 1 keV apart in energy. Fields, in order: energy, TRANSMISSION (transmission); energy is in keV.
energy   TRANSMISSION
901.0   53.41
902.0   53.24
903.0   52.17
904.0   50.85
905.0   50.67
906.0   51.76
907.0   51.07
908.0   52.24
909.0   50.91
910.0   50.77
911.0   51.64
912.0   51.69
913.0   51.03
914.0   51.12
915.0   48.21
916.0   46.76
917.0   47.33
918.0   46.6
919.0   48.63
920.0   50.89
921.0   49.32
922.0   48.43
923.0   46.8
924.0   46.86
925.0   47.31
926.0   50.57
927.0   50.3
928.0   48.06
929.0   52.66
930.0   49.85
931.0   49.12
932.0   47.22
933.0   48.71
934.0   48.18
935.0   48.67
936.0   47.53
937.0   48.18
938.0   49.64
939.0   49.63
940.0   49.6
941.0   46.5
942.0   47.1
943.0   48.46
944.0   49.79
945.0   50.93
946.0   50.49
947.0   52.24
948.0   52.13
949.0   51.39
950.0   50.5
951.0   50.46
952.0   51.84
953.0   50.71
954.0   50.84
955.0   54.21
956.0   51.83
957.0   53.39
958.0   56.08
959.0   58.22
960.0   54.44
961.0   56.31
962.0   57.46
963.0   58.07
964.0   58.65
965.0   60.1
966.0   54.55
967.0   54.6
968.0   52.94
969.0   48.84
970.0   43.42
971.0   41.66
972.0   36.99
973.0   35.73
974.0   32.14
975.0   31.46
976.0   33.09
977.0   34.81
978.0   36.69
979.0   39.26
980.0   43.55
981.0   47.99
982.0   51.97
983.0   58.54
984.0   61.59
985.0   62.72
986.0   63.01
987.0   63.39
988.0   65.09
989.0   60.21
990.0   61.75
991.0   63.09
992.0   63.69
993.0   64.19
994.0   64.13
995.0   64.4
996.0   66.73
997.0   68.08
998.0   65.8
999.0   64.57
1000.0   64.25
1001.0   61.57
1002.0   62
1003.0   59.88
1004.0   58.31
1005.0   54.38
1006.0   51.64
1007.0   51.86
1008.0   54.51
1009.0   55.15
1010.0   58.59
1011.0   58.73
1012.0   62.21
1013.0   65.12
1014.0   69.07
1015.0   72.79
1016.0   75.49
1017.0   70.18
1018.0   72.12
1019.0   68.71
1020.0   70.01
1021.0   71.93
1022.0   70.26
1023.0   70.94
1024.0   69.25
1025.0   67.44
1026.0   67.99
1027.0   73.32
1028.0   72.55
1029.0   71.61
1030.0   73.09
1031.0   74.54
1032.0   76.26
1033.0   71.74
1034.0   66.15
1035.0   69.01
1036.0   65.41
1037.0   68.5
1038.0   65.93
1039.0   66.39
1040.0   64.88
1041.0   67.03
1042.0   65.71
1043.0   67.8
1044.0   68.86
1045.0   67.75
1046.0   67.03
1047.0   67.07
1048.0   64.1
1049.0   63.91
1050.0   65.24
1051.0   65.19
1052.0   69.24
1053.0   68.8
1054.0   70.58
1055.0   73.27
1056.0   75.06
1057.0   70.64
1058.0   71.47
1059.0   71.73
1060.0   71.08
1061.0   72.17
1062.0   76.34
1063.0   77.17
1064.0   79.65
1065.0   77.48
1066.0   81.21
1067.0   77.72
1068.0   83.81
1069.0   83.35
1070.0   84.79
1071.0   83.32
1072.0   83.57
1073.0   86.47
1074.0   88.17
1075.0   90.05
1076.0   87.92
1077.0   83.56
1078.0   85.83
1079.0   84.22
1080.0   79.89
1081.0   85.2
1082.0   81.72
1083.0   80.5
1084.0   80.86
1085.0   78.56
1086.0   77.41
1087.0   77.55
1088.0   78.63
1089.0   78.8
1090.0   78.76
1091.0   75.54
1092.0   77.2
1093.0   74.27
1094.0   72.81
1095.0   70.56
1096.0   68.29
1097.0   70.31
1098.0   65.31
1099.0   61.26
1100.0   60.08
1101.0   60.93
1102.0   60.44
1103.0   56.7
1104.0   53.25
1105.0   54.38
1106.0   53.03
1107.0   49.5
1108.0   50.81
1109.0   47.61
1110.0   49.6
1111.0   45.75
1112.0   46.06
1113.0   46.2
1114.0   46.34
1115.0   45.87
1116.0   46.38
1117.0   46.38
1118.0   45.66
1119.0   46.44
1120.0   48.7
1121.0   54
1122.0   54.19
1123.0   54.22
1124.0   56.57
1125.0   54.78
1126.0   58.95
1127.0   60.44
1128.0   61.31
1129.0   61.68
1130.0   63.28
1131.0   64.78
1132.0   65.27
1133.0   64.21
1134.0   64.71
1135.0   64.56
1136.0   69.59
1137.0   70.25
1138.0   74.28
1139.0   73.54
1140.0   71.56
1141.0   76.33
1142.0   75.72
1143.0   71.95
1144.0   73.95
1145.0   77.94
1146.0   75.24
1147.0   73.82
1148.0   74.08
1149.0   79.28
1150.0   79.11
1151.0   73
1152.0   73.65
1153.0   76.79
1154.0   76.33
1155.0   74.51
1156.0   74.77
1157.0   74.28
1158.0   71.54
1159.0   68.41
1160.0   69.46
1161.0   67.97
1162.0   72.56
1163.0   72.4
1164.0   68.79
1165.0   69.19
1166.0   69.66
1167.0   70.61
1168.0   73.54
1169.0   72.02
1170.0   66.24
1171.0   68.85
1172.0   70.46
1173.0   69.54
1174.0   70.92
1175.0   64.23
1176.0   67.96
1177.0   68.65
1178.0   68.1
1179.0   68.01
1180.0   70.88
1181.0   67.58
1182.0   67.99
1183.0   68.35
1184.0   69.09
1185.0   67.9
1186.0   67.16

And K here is 1.5 keV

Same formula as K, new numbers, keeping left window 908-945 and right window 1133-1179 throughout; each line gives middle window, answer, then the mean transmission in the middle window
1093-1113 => 2.6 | 57.8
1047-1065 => -2.7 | 71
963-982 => 3.3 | 44.3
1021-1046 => -4.1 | 69.3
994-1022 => -3.3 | 63.8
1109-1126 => 4.6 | 49.4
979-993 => -0.9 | 58.5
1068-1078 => -3.5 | 85.6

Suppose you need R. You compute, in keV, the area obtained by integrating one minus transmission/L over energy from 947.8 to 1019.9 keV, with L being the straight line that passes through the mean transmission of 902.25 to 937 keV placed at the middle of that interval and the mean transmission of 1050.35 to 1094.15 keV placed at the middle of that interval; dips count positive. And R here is 6.8 keV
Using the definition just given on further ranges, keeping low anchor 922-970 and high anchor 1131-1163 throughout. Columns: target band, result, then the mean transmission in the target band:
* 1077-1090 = -3.0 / 80.8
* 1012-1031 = -3.6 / 70.5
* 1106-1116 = 3.0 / 47.7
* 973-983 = 2.7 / 39.8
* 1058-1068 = -2.0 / 76.2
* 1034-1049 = -1.3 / 66.7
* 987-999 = -1.7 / 64.3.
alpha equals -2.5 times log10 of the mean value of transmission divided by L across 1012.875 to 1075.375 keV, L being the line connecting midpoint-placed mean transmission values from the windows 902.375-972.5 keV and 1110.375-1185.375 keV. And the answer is -0.23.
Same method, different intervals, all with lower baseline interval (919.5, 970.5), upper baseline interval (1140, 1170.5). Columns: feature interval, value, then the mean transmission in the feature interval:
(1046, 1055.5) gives -0.09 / 67.5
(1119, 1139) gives 0.15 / 61.3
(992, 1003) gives -0.14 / 64.3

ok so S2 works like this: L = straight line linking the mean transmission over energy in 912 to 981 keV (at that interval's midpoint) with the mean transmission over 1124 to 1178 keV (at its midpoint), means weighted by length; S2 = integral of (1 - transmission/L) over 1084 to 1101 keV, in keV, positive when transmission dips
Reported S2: -2.4 keV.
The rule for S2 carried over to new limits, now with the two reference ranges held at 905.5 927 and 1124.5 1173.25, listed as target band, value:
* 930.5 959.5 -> 0.9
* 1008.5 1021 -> -1.8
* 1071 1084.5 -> -4.3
